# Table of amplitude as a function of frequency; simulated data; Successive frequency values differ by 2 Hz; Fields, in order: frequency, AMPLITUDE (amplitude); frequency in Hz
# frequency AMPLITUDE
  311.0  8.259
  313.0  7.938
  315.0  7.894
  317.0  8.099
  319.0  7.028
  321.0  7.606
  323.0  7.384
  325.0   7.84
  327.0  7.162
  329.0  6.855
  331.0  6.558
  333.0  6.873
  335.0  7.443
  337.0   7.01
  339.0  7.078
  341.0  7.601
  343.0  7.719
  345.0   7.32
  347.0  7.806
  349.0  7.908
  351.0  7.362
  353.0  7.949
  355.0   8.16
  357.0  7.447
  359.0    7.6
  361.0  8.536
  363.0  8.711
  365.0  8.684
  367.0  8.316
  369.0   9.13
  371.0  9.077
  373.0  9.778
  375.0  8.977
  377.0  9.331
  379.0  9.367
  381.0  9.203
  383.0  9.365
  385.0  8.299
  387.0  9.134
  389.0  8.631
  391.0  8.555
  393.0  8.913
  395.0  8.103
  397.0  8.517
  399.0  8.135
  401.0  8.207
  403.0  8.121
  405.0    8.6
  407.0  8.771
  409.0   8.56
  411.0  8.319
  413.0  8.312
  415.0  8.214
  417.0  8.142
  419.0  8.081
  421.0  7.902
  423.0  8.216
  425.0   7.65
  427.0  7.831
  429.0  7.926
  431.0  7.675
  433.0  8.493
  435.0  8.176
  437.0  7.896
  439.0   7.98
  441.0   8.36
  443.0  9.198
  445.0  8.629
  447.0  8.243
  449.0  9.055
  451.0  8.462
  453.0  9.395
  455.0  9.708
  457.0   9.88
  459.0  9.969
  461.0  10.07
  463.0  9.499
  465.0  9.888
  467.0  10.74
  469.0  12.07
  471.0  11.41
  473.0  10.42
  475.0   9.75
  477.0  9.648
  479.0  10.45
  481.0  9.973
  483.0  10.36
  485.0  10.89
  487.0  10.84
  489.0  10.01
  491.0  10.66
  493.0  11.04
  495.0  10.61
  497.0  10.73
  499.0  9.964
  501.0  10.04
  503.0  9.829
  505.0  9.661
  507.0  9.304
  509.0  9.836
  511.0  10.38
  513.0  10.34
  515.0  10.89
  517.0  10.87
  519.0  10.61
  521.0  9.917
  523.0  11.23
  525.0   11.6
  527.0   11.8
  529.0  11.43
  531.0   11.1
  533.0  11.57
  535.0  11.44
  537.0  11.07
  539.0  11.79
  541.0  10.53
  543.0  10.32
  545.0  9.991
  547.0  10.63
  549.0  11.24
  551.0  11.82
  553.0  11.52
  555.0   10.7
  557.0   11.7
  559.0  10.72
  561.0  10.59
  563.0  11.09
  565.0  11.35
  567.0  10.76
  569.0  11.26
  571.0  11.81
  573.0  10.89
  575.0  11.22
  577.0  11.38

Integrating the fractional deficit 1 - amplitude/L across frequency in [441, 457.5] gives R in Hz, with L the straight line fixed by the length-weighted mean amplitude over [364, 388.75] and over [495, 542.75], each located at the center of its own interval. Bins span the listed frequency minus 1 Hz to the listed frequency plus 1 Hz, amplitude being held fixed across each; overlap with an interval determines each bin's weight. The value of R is 1.5 Hz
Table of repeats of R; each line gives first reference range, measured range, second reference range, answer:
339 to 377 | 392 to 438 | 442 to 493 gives 4.67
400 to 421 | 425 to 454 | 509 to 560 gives 1.90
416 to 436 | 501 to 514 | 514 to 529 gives 0.83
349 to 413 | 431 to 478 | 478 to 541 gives 1.82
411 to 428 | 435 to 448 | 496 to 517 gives 0.33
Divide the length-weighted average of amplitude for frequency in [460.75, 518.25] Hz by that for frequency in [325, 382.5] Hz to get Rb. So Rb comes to 1.29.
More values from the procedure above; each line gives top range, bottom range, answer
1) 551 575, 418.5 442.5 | 1.39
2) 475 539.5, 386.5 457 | 1.26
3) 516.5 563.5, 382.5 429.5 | 1.32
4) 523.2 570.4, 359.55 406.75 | 1.27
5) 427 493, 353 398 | 1.10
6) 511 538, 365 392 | 1.23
